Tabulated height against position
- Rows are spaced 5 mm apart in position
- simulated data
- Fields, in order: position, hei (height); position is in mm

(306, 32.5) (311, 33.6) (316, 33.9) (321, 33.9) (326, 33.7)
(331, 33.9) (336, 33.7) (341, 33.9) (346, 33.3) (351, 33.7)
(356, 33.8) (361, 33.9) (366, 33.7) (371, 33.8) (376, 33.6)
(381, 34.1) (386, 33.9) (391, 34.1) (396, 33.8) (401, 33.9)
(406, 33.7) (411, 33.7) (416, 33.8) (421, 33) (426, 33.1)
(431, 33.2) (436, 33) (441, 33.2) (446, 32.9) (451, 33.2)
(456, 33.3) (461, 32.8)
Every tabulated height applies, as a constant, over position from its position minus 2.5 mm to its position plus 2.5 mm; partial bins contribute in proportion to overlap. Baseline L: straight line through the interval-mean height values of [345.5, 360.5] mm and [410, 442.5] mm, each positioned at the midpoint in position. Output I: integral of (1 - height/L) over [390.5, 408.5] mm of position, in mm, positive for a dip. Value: -0.2 mm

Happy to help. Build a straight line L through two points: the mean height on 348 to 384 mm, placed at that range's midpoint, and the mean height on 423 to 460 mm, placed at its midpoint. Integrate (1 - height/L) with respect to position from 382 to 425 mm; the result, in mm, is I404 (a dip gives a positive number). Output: -0.3 mm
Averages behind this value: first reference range 33.8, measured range 33.7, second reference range 33.1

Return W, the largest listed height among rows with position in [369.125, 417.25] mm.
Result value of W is 34.1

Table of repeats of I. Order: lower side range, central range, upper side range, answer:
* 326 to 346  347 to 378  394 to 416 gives 0.0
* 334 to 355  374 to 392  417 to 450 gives -0.3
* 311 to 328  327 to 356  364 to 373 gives 0.1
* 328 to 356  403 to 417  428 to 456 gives -0.2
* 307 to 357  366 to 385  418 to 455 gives -0.2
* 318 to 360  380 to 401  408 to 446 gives -0.3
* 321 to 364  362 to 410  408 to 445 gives -0.5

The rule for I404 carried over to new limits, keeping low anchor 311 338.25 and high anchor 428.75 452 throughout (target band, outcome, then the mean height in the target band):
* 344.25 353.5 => 0.0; 33.5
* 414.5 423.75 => 0.0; 33.3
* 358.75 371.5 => -0.1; 33.8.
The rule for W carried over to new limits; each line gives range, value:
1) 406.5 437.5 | 33.8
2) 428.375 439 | 33.2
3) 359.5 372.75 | 33.9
